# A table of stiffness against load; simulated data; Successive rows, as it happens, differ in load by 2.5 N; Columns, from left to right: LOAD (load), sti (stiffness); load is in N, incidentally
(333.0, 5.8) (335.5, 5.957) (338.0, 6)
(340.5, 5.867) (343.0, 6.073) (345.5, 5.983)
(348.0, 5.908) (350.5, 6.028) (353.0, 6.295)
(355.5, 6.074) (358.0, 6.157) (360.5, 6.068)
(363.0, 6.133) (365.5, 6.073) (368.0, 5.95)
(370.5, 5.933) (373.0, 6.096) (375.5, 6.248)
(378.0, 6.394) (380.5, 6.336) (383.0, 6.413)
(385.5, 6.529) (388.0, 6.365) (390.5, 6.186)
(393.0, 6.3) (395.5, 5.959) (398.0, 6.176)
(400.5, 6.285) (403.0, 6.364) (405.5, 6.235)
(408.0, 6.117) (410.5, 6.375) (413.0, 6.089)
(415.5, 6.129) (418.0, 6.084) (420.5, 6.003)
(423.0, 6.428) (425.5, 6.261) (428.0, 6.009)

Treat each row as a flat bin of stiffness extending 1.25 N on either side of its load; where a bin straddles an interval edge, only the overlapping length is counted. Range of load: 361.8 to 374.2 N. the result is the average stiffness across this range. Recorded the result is 6.04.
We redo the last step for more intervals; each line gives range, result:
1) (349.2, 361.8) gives 6.12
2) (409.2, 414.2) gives 6.23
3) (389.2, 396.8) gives 6.15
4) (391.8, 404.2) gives 6.22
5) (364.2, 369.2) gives 6.01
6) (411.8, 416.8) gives 6.11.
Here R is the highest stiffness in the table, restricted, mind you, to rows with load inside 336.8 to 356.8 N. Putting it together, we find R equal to 6.295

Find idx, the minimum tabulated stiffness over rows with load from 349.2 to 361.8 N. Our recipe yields 6.028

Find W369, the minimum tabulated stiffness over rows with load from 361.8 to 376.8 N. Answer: 5.933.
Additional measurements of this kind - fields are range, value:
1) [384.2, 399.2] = 5.959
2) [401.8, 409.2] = 6.117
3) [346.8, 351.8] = 5.908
